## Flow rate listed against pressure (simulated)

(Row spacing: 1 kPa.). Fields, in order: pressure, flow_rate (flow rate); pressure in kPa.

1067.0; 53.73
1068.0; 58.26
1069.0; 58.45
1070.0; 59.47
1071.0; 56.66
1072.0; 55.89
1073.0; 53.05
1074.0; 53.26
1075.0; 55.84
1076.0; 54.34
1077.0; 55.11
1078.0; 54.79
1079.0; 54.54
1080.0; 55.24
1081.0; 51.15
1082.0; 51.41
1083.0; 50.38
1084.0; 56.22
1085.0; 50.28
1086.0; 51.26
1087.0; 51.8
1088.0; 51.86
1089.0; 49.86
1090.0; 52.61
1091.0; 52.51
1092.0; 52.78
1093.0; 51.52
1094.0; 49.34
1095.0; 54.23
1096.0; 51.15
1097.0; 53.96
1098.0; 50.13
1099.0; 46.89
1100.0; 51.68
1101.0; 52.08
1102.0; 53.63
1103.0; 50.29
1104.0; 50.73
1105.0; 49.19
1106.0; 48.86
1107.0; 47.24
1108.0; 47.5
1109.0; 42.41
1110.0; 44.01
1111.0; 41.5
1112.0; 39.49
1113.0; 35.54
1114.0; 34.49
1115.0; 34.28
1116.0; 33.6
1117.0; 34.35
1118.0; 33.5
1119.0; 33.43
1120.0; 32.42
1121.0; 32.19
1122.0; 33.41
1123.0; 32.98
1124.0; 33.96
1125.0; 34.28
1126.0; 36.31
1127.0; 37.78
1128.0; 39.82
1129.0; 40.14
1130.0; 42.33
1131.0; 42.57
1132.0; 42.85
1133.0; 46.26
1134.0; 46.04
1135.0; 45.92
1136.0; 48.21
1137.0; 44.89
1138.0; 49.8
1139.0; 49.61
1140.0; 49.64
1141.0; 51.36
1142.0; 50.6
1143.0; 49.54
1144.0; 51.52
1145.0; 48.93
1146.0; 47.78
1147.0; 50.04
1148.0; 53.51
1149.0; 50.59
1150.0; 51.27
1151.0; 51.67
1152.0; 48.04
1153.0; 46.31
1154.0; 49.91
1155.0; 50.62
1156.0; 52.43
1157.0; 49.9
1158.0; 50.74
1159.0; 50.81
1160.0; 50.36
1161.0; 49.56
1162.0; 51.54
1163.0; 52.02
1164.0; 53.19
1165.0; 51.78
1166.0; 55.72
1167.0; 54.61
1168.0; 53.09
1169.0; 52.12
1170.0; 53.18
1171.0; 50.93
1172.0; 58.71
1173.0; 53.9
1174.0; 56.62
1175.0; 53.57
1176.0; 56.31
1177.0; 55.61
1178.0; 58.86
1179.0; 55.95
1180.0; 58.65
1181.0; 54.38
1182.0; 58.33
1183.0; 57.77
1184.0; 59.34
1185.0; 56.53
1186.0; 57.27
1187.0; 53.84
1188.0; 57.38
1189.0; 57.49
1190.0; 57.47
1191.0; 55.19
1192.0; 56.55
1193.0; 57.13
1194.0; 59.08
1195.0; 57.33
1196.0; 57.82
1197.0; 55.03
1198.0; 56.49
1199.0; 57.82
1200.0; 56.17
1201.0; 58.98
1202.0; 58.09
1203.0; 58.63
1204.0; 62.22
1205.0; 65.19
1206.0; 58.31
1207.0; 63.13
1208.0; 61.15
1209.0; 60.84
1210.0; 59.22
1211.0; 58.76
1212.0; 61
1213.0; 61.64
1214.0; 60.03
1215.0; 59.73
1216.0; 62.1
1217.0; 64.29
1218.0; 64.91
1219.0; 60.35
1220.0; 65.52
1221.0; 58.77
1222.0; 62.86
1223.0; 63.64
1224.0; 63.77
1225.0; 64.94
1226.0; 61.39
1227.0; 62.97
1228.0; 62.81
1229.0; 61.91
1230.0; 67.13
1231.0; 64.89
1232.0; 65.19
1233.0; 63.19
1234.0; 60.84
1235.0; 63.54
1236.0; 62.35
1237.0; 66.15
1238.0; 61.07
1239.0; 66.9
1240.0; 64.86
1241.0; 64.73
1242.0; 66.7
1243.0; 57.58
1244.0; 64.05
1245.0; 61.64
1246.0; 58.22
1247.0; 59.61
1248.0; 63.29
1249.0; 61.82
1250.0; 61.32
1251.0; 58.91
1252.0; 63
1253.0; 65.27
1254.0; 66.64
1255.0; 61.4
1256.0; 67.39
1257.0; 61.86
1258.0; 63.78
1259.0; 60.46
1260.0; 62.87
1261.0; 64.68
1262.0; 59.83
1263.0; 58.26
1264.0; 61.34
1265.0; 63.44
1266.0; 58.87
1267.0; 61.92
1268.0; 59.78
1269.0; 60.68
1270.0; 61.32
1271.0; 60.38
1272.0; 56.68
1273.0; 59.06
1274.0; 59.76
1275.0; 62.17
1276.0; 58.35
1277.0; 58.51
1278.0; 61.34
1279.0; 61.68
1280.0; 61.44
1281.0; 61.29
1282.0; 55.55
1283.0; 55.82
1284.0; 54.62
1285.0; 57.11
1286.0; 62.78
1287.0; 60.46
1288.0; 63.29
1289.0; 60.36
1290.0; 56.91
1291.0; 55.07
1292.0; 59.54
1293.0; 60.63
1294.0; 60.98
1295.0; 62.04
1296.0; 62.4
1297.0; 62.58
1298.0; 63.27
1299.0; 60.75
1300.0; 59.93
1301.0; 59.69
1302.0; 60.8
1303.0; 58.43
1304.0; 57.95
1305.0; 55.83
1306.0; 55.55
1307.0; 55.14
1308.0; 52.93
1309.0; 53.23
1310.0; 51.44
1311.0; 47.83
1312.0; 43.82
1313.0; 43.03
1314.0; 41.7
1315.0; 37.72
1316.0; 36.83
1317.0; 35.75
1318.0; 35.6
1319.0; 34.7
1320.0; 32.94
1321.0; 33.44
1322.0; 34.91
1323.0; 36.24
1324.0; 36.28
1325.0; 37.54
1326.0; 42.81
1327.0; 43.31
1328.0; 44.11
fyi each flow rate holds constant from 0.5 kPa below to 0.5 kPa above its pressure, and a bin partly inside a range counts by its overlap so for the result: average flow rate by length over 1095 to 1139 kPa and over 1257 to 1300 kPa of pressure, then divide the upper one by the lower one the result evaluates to 1.42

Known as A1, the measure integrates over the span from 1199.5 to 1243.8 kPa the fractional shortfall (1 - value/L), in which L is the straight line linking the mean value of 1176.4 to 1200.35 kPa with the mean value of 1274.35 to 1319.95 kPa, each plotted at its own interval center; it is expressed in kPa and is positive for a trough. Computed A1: -4.67 kPa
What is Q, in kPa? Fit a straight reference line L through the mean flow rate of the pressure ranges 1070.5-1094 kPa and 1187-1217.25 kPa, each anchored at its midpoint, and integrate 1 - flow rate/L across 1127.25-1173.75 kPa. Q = 5.6 kPa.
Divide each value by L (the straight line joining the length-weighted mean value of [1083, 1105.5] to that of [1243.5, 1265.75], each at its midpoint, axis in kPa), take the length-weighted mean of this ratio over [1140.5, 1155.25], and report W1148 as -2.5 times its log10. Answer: 0.10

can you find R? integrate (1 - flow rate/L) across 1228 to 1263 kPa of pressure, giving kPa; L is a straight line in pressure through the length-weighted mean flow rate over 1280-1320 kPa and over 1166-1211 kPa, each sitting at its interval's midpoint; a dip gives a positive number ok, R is -4.7 kPa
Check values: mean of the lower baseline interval 57.2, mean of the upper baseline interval 54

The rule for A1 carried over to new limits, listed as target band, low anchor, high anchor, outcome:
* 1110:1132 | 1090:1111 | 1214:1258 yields 6.54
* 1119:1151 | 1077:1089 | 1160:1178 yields 5.57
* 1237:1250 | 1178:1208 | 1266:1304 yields -0.80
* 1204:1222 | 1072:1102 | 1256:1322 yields -2.28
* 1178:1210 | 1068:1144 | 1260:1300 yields -2.64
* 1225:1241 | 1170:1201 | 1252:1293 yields -1.36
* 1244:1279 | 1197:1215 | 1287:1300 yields -0.61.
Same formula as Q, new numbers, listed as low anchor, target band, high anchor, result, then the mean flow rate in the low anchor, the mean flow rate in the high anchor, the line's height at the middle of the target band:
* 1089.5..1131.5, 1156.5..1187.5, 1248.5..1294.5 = -2.82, 43.1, 60.6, 49.8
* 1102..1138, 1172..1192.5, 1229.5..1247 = -1.56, 40.7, 63.4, 52.6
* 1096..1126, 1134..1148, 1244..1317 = -1.39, 41.7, 58.4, 44.7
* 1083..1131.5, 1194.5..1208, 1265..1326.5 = -2.75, 44.3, 53.7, 49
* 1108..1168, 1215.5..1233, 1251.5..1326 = -4.29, 44.9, 55.4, 50.9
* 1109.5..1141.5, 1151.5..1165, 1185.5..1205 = -0.63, 39.9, 57.6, 48.2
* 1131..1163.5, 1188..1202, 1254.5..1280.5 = -0.82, 49.3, 61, 54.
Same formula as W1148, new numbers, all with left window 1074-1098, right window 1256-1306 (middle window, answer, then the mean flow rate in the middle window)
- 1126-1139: 0.24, 43.8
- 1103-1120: 0.30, 40.7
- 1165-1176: 0.03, 54.2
